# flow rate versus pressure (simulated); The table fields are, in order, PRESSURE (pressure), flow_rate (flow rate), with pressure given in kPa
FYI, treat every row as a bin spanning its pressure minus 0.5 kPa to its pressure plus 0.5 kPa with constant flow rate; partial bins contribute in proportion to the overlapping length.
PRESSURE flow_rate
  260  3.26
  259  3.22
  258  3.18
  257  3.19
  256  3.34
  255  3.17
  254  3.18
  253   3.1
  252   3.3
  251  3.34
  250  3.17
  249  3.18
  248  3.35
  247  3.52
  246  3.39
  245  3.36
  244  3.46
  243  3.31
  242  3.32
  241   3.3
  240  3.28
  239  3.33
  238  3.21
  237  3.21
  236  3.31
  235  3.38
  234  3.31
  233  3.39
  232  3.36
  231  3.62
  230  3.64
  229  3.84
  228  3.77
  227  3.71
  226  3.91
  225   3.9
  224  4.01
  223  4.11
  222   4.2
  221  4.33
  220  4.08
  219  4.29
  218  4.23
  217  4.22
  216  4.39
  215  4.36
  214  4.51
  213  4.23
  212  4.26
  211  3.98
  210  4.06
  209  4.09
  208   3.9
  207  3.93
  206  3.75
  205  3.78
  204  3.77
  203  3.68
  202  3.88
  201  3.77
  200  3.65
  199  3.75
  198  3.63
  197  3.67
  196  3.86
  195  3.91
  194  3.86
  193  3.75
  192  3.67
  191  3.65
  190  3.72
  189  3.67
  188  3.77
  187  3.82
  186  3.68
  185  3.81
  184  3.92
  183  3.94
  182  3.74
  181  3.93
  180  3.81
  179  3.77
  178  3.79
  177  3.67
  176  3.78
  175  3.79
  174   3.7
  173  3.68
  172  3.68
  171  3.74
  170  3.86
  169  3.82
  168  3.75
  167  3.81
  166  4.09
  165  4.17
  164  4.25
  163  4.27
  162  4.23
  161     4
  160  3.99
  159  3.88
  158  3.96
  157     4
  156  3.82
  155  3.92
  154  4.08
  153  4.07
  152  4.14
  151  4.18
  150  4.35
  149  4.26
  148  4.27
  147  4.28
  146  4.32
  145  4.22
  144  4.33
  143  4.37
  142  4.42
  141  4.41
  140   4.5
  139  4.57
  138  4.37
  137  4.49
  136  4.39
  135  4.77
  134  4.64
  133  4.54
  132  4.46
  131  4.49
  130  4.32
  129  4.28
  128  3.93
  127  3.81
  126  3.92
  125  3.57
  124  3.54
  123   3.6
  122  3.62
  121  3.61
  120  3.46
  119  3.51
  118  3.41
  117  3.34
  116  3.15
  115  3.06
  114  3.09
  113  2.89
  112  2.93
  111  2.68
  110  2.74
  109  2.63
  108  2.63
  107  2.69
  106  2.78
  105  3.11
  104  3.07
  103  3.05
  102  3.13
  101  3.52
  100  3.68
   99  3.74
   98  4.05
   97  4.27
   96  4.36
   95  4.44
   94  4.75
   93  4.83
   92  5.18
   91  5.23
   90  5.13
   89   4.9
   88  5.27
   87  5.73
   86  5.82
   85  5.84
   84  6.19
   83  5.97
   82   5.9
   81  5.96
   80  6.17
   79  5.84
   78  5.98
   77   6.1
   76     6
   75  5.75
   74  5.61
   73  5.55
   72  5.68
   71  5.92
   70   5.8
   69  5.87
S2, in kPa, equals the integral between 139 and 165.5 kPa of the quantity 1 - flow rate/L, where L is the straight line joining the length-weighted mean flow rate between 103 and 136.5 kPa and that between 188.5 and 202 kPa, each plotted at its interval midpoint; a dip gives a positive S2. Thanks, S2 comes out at -4.2 kPa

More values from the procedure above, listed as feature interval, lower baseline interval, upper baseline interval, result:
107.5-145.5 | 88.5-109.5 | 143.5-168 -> 1.76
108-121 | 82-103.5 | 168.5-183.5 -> 4.09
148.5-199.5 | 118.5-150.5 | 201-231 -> 2.69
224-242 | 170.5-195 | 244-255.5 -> -0.52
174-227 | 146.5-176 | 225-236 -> -2.09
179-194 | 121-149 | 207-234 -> 1.14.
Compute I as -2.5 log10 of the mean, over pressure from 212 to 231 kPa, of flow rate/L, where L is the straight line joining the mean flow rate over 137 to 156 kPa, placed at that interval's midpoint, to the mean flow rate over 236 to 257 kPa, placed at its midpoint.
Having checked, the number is -0.16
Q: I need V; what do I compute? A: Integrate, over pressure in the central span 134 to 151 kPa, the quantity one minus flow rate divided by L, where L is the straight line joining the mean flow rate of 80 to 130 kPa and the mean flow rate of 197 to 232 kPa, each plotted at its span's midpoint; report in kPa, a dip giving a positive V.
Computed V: -1.66 kPa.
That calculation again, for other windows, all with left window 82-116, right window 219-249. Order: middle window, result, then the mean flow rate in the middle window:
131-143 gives -1.76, 4.5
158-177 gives -0.46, 3.91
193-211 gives -0.60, 3.82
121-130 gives 0.36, 3.8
